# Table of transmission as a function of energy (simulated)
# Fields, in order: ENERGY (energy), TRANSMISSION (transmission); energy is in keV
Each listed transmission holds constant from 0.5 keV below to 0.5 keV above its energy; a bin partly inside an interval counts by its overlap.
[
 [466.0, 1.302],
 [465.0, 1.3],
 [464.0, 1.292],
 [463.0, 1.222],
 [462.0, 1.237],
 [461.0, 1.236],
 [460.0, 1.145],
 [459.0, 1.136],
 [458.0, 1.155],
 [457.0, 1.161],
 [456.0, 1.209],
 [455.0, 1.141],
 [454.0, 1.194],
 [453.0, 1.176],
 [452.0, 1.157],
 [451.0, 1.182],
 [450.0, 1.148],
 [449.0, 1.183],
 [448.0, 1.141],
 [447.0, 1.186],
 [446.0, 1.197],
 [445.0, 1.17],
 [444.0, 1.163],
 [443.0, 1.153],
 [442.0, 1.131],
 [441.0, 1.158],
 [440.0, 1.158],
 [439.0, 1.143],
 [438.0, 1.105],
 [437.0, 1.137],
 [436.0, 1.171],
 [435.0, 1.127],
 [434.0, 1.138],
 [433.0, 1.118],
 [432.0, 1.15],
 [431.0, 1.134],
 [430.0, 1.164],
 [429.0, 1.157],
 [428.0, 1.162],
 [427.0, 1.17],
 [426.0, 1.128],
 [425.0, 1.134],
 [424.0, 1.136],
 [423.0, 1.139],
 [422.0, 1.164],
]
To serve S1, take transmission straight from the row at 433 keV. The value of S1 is 1.118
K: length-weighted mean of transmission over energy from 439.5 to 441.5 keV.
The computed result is 1.16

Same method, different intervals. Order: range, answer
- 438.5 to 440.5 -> 1.15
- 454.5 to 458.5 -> 1.17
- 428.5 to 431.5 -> 1.15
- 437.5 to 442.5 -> 1.14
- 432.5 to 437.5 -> 1.14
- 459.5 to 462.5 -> 1.21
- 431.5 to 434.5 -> 1.14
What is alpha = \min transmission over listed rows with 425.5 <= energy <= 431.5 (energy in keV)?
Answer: 1.128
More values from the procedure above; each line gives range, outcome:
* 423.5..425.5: 1.134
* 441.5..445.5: 1.131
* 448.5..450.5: 1.148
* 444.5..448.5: 1.141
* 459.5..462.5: 1.145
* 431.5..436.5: 1.118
